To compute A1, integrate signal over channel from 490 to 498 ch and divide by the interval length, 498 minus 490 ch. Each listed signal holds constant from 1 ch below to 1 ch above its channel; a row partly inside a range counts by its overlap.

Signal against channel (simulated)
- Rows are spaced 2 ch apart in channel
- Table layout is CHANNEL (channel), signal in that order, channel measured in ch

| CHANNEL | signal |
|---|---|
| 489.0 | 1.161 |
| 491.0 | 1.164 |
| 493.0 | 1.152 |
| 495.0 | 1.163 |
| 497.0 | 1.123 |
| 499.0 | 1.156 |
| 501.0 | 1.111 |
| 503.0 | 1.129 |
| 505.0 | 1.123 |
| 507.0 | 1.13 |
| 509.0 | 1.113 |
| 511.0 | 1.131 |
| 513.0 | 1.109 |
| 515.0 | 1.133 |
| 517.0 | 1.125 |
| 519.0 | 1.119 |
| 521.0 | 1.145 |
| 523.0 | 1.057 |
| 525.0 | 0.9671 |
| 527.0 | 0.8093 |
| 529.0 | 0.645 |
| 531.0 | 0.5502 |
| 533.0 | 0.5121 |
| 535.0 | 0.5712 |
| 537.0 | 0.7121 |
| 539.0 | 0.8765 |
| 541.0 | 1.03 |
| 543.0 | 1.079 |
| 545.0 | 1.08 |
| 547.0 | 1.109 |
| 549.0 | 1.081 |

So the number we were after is 1.15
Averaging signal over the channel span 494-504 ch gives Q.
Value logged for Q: 1.14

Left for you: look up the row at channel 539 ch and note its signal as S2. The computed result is 0.8765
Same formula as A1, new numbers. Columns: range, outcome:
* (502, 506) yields 1.13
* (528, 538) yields 0.598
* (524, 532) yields 0.743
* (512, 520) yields 1.12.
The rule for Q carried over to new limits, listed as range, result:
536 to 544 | 0.924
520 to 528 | 0.995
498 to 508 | 1.13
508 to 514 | 1.12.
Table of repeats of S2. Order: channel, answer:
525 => 0.9671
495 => 1.163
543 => 1.079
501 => 1.111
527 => 0.8093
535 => 0.5712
